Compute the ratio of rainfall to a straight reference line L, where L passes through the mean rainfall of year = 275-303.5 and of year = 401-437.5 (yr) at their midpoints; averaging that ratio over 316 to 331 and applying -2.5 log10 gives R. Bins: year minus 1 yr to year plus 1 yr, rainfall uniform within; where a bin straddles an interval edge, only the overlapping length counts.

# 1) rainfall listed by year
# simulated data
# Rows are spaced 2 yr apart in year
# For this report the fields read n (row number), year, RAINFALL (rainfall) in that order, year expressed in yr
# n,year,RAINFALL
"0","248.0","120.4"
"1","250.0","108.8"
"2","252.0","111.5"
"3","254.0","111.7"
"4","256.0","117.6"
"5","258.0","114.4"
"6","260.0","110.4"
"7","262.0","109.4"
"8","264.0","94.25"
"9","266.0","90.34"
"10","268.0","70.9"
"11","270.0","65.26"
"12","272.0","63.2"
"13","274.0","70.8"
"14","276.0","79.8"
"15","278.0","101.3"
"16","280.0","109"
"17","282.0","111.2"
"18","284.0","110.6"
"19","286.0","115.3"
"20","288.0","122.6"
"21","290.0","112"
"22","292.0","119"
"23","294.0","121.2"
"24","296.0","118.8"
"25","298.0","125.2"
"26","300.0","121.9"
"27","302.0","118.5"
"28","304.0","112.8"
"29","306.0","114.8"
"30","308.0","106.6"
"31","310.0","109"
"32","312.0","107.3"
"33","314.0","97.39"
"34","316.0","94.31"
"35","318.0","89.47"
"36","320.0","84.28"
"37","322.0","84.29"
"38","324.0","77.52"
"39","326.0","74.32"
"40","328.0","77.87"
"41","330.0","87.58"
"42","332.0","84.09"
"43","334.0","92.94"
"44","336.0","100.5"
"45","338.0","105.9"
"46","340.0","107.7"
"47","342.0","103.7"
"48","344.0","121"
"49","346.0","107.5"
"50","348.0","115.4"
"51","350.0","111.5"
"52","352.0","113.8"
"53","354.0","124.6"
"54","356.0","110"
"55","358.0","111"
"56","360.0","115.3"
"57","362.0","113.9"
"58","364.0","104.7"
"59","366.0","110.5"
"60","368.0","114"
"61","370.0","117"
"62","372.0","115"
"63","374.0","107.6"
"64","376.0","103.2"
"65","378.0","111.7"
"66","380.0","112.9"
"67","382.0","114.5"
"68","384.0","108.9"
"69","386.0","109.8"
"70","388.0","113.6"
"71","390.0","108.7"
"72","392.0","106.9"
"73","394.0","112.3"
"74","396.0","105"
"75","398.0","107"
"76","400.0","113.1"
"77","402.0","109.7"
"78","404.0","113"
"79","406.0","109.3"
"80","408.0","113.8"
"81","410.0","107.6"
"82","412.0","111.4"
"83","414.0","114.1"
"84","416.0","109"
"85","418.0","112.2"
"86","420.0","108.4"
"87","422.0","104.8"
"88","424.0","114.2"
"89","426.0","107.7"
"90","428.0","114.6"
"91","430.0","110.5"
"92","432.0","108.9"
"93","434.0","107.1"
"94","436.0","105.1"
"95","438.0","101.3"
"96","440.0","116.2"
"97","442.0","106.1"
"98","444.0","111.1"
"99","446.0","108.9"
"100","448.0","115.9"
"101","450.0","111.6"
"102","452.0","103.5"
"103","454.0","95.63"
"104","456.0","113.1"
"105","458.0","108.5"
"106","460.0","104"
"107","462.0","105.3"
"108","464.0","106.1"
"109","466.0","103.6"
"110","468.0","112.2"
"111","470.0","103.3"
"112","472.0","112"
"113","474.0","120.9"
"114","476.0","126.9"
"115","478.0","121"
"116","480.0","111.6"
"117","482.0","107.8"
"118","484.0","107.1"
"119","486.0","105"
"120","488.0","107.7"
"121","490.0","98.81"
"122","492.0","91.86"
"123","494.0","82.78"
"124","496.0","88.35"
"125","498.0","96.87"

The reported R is 0.330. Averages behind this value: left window 113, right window 110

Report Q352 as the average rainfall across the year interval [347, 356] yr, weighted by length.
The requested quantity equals 116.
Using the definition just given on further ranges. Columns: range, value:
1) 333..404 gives 110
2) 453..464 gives 105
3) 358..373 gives 113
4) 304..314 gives 109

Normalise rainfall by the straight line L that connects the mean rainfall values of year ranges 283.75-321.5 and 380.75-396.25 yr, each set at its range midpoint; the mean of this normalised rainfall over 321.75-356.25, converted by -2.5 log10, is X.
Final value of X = 0.104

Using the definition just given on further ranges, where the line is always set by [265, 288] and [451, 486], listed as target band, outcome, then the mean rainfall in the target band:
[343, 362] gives -0.16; 114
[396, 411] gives -0.07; 110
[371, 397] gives -0.09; 110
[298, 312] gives -0.21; 114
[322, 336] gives 0.15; 83.8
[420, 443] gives -0.03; 109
